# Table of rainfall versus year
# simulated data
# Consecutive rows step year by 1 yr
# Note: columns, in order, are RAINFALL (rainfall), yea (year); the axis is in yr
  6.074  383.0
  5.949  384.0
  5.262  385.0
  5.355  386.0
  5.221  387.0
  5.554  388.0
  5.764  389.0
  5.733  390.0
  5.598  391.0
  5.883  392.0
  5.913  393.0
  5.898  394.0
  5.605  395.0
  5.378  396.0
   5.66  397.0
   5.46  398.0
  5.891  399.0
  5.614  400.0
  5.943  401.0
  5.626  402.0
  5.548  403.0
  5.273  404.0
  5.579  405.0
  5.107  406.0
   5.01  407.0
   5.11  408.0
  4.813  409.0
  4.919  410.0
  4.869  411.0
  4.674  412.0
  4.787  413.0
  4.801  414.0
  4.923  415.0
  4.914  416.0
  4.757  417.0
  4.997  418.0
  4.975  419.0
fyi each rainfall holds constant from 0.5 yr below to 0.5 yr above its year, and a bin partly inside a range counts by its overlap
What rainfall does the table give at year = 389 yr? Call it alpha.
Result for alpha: 5.764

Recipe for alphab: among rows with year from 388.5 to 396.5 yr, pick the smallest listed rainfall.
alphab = 5.378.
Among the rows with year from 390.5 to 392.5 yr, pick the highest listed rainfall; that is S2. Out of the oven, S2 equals 5.883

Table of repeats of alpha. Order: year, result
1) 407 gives 5.01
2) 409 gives 4.813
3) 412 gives 4.674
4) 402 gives 5.626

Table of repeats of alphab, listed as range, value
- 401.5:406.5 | 5.107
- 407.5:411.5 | 4.813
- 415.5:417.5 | 4.757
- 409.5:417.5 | 4.674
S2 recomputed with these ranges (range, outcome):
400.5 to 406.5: 5.943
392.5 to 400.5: 5.913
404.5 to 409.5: 5.579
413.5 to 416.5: 4.923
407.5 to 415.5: 5.11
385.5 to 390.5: 5.764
